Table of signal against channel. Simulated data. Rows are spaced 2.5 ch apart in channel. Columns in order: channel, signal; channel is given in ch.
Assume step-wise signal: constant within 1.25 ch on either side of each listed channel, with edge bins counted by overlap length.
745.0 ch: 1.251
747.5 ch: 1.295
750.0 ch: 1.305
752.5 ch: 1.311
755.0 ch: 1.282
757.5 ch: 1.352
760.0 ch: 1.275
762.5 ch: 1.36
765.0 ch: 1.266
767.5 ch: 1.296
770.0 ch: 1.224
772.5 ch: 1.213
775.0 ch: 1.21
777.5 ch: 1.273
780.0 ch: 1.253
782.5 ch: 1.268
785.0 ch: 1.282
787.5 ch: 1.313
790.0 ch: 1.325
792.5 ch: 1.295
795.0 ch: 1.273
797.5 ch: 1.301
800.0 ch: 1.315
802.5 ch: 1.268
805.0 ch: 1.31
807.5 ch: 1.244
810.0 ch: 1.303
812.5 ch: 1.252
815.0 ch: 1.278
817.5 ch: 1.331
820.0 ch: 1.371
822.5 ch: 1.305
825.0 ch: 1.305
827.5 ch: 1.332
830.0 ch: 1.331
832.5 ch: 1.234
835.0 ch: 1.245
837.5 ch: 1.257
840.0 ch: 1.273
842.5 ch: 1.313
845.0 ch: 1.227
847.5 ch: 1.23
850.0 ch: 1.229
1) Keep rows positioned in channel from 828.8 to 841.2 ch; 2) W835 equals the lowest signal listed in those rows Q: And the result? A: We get 1.234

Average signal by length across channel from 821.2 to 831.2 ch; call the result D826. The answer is 1.32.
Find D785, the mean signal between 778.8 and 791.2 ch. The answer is 1.29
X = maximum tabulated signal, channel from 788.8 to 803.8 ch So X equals 1.325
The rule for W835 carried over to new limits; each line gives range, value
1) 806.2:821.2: 1.244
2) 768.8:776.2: 1.21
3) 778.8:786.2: 1.253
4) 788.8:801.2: 1.273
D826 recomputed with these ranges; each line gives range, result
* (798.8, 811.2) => 1.29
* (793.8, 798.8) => 1.29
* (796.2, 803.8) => 1.29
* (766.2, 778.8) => 1.24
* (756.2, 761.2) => 1.31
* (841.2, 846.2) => 1.27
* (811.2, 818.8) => 1.29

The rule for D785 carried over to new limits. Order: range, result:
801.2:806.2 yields 1.29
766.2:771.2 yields 1.26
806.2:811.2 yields 1.27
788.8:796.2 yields 1.3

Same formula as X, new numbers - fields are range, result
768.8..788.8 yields 1.313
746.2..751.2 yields 1.305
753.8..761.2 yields 1.352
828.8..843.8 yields 1.331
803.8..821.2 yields 1.371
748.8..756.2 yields 1.311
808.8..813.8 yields 1.303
